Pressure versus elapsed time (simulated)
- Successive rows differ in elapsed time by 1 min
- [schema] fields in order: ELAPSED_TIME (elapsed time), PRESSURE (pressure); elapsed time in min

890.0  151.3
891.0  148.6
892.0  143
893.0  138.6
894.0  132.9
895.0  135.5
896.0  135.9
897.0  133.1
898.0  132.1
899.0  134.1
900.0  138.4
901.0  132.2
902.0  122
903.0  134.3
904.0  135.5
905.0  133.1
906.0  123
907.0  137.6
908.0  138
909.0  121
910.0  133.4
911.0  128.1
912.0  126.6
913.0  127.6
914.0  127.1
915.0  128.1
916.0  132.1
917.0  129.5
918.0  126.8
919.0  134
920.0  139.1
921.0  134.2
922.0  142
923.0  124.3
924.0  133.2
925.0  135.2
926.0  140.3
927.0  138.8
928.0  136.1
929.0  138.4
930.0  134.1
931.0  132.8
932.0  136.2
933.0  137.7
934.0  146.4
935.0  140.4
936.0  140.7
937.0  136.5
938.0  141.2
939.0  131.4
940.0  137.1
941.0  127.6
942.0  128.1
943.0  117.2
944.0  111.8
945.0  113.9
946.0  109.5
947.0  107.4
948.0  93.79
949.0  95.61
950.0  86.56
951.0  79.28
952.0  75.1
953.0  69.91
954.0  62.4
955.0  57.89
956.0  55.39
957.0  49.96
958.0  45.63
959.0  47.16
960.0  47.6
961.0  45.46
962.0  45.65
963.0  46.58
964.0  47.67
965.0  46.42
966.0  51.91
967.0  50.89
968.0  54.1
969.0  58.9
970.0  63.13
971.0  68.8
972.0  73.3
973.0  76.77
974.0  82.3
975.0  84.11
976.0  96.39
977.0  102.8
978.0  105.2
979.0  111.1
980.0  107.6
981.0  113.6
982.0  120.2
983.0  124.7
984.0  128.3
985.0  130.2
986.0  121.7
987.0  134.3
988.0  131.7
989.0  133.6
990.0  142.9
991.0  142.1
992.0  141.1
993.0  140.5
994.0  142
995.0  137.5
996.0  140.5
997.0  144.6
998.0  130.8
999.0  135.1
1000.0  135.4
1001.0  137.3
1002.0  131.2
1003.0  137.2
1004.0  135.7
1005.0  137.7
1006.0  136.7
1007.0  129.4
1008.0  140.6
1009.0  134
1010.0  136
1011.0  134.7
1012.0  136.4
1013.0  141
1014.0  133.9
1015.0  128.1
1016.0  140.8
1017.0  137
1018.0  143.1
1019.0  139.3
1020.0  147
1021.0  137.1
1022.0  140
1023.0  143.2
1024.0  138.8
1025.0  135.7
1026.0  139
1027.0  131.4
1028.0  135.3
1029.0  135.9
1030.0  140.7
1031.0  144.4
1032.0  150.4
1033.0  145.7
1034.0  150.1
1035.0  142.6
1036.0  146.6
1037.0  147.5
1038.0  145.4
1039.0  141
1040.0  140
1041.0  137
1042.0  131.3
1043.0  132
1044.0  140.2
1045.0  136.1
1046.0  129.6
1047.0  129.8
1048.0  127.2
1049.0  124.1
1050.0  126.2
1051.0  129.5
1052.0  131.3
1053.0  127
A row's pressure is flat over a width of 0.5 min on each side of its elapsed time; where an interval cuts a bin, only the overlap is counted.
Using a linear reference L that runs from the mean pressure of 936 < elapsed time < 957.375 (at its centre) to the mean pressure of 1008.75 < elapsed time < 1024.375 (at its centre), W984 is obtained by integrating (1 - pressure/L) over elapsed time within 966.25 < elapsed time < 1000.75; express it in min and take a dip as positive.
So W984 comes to 2.8 min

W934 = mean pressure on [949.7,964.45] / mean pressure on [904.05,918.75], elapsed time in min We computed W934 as 0.4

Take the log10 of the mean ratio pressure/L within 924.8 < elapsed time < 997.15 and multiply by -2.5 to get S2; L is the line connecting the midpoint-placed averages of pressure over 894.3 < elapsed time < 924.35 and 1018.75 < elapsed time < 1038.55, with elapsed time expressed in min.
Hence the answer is 0.298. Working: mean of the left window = 132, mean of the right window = 142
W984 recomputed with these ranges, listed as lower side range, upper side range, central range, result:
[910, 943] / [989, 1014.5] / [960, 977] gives 9.1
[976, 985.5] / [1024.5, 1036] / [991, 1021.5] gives -2.2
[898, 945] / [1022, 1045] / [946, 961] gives 7.2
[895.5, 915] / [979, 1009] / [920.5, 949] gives 0.5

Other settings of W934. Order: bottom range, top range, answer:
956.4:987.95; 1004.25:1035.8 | 1.72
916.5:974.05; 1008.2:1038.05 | 1.41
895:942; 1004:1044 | 1.04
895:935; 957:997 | 0.71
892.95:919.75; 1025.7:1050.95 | 1.05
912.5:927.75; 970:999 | 0.88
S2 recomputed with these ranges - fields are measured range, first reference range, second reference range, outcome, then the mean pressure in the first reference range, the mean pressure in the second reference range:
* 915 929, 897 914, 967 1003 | -0.06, 131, 114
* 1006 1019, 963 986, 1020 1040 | -0.10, 86.2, 142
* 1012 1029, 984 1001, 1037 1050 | -0.02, 136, 135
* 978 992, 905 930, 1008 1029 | 0.08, 132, 138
